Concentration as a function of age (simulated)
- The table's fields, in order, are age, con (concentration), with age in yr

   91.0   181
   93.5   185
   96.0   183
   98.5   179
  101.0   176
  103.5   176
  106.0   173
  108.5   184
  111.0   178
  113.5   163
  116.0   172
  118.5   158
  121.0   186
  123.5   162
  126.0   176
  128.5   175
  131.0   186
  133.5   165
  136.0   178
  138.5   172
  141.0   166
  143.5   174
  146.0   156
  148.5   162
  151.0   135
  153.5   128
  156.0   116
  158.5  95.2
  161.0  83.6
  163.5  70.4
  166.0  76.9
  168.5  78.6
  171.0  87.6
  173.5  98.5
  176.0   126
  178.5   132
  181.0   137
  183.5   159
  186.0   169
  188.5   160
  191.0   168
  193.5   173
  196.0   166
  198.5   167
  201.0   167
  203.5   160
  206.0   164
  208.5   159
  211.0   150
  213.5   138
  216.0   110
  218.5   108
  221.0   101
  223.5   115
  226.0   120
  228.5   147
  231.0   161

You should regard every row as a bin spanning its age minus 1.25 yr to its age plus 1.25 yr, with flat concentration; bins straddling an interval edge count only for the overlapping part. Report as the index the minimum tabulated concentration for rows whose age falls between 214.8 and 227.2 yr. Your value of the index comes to 101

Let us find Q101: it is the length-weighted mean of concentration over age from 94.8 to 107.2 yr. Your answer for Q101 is 177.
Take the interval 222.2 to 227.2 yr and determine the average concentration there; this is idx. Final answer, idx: 117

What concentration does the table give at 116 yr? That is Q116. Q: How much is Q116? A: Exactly 172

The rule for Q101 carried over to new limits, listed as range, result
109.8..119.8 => 168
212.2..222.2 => 114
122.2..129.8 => 171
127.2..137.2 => 176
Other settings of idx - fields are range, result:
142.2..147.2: 165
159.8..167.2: 76.9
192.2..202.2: 168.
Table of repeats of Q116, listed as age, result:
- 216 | 110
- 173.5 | 98.5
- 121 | 186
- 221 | 101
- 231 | 161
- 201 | 167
